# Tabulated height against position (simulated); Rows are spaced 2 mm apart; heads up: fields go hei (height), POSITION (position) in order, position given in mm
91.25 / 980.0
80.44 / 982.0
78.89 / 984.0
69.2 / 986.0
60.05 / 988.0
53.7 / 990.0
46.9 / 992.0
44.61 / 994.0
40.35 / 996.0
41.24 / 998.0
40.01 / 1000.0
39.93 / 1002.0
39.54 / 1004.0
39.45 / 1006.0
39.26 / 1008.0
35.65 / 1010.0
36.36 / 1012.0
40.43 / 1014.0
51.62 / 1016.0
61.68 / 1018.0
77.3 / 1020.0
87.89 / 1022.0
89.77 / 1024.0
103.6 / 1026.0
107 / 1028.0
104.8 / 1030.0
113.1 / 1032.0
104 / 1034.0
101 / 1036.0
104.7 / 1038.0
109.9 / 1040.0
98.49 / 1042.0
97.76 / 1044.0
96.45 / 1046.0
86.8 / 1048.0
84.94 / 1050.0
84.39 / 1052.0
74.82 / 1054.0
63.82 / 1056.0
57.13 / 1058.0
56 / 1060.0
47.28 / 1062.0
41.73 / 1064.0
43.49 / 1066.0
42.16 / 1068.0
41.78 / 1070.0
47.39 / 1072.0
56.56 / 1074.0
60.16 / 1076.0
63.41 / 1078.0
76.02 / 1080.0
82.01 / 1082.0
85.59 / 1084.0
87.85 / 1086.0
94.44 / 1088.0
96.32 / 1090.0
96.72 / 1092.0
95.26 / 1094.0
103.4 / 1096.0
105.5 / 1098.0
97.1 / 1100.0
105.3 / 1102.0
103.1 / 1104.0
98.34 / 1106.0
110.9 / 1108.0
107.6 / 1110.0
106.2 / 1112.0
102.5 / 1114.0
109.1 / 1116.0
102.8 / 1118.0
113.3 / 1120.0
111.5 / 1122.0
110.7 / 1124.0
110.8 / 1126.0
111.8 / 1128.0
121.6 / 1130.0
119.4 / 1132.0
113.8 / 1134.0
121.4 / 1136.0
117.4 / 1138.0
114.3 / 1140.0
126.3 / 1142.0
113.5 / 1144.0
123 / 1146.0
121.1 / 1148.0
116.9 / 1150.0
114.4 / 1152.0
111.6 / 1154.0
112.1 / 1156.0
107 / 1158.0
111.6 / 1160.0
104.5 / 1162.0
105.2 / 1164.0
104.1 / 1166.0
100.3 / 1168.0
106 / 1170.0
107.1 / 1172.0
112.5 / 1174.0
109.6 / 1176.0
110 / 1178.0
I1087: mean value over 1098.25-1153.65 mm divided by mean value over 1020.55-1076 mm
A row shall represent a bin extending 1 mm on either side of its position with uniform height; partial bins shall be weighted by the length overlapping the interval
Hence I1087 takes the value 1.41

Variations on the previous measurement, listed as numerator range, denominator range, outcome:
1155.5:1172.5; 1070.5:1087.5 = 1.52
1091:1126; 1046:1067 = 1.60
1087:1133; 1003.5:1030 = 1.65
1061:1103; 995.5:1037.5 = 1.11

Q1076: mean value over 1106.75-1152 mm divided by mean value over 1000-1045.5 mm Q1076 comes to 1.5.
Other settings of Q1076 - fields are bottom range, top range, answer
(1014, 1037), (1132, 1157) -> 1.32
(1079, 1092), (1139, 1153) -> 1.35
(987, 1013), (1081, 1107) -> 2.25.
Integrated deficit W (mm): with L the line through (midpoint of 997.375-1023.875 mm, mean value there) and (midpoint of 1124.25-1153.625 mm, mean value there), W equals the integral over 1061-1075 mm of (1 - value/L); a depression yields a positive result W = 6.0 mm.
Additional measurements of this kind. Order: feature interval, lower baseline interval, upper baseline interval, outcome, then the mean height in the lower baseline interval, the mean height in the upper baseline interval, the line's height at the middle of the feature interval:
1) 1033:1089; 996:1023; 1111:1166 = -2.2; 48.2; 113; 74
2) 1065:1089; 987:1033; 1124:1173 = 6.0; 60.6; 113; 86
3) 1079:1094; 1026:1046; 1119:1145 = 2.9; 104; 116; 110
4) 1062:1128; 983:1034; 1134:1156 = 7.5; 62.5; 118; 97.4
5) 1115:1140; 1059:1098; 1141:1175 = -4.7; 70.3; 112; 95.7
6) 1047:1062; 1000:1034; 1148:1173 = 1.3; 67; 109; 78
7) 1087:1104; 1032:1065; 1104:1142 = 0.2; 82.8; 111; 101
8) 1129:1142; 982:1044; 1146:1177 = -2.0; 69.3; 110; 103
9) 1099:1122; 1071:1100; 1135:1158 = -2.1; 82.7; 117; 96.8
